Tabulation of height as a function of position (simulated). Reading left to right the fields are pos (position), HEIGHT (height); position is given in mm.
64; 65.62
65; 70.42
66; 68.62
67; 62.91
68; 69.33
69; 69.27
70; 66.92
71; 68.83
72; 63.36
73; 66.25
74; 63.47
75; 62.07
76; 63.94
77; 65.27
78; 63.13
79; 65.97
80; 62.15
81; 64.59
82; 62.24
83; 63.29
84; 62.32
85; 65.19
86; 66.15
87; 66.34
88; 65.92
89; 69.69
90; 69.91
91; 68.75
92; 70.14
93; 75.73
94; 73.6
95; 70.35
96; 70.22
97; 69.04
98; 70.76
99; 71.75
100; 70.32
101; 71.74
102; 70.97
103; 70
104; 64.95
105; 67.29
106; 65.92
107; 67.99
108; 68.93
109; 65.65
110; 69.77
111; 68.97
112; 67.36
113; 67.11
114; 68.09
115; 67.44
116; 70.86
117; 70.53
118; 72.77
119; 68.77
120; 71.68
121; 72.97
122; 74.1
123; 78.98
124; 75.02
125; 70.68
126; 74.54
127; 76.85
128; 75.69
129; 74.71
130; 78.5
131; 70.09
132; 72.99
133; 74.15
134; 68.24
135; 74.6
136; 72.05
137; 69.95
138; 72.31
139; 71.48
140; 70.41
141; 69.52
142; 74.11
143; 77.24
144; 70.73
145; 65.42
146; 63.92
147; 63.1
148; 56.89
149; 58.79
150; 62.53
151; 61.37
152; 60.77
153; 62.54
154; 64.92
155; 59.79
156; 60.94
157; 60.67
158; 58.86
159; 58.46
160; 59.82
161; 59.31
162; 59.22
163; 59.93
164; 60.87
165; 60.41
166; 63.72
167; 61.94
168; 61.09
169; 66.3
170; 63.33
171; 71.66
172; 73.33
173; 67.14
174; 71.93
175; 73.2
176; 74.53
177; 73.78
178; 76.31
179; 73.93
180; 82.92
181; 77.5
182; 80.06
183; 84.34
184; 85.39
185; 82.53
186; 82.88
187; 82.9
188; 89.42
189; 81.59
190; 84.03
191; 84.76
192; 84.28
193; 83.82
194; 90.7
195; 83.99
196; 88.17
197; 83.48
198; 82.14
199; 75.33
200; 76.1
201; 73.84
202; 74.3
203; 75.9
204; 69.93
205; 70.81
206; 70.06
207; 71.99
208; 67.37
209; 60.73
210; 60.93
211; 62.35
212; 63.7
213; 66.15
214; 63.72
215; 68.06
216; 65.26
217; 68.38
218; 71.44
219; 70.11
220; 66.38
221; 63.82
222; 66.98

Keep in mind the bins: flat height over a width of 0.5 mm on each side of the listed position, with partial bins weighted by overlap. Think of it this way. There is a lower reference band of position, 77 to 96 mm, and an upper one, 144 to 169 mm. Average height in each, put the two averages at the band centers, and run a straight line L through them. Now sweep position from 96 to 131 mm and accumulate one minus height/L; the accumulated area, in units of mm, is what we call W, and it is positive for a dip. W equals -3.3 mm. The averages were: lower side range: 67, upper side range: 61.4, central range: 70.9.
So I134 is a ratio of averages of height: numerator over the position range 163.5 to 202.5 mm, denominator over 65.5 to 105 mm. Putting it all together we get 1.1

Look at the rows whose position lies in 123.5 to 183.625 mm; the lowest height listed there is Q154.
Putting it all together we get 56.89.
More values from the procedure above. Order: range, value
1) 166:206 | 61.09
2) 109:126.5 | 65.65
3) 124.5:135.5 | 68.24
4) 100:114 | 64.95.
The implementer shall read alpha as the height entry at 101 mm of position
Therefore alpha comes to 71.74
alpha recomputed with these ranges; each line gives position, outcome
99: 71.75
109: 65.65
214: 63.72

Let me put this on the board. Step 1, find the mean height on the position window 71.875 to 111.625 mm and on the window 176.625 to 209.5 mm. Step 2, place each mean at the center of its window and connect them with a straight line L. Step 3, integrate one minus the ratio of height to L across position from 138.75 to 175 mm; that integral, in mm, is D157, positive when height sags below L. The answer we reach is 5.1 mm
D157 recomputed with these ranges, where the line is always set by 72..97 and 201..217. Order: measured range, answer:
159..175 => 0.8 mm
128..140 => -1.0 mm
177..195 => -4.0 mm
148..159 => 1.0 mm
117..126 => -0.8 mm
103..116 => -0.2 mm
